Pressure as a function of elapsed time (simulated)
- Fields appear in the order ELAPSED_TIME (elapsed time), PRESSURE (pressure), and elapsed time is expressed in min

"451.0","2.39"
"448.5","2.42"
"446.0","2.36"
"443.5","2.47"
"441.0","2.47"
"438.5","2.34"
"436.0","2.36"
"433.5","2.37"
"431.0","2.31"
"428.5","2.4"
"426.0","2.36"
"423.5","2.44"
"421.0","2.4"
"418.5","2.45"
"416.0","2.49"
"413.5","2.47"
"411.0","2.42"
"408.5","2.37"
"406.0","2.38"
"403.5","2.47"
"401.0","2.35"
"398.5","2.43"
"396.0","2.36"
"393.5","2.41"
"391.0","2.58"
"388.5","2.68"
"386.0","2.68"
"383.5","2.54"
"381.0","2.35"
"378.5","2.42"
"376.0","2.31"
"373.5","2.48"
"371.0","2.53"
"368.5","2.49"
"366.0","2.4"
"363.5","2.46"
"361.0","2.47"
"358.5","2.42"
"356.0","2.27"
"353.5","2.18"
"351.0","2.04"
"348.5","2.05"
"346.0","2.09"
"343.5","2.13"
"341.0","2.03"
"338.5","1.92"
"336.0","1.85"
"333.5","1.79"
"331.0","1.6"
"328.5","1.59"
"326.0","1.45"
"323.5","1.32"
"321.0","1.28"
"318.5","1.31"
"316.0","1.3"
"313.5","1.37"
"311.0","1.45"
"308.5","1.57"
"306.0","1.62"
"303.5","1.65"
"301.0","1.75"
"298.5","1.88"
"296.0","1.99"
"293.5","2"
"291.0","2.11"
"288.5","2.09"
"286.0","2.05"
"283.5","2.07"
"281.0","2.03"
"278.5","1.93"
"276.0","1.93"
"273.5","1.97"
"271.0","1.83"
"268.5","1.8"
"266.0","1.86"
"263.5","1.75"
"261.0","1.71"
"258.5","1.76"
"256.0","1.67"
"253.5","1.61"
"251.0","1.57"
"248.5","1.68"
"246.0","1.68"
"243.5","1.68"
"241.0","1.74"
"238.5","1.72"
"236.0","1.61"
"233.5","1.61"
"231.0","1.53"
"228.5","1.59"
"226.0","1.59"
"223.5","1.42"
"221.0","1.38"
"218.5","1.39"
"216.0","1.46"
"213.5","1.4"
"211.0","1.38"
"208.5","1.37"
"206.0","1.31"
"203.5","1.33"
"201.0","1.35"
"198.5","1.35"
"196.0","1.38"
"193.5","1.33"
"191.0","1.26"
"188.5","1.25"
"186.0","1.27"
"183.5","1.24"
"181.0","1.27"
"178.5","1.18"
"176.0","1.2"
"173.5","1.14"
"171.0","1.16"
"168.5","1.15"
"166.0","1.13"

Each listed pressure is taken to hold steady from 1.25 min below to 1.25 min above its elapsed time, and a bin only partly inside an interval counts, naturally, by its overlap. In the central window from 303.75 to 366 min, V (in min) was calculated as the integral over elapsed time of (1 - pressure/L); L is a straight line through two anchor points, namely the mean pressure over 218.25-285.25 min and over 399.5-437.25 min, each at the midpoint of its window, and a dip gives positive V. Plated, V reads 7.4 min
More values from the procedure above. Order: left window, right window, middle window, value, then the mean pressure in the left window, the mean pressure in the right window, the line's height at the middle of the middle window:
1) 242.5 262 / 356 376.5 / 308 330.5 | 7.6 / 1.67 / 2.44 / 2.12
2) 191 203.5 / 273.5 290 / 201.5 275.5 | 3.1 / 1.34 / 2.01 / 1.67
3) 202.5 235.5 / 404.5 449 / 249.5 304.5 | -4.8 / 1.45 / 2.4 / 1.71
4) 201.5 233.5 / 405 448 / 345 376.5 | -3.4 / 1.43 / 2.4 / 2.1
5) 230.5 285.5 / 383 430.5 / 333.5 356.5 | 1.4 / 1.77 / 2.45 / 2.17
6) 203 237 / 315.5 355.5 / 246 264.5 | -1.5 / 1.46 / 1.76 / 1.55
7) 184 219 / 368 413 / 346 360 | 0.3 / 1.34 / 2.46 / 2.24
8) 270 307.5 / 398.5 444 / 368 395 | -2.8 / 1.92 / 2.41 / 2.26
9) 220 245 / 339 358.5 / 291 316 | 2.8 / 1.59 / 2.13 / 1.92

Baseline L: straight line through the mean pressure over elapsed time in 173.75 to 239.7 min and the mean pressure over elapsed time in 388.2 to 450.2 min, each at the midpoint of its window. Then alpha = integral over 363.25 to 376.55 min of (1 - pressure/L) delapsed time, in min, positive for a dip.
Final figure -1.7 min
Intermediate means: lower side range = 1.39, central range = 2.45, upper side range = 2.42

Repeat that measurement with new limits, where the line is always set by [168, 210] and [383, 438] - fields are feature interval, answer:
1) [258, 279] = -1.8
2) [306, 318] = 3.0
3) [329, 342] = 1.4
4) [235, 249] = -1.2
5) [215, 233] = -0.4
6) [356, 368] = -1.3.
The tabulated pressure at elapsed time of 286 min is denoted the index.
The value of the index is 2.05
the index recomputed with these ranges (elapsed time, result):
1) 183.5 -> 1.24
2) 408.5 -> 2.37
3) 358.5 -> 2.42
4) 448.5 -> 2.42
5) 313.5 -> 1.37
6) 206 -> 1.31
